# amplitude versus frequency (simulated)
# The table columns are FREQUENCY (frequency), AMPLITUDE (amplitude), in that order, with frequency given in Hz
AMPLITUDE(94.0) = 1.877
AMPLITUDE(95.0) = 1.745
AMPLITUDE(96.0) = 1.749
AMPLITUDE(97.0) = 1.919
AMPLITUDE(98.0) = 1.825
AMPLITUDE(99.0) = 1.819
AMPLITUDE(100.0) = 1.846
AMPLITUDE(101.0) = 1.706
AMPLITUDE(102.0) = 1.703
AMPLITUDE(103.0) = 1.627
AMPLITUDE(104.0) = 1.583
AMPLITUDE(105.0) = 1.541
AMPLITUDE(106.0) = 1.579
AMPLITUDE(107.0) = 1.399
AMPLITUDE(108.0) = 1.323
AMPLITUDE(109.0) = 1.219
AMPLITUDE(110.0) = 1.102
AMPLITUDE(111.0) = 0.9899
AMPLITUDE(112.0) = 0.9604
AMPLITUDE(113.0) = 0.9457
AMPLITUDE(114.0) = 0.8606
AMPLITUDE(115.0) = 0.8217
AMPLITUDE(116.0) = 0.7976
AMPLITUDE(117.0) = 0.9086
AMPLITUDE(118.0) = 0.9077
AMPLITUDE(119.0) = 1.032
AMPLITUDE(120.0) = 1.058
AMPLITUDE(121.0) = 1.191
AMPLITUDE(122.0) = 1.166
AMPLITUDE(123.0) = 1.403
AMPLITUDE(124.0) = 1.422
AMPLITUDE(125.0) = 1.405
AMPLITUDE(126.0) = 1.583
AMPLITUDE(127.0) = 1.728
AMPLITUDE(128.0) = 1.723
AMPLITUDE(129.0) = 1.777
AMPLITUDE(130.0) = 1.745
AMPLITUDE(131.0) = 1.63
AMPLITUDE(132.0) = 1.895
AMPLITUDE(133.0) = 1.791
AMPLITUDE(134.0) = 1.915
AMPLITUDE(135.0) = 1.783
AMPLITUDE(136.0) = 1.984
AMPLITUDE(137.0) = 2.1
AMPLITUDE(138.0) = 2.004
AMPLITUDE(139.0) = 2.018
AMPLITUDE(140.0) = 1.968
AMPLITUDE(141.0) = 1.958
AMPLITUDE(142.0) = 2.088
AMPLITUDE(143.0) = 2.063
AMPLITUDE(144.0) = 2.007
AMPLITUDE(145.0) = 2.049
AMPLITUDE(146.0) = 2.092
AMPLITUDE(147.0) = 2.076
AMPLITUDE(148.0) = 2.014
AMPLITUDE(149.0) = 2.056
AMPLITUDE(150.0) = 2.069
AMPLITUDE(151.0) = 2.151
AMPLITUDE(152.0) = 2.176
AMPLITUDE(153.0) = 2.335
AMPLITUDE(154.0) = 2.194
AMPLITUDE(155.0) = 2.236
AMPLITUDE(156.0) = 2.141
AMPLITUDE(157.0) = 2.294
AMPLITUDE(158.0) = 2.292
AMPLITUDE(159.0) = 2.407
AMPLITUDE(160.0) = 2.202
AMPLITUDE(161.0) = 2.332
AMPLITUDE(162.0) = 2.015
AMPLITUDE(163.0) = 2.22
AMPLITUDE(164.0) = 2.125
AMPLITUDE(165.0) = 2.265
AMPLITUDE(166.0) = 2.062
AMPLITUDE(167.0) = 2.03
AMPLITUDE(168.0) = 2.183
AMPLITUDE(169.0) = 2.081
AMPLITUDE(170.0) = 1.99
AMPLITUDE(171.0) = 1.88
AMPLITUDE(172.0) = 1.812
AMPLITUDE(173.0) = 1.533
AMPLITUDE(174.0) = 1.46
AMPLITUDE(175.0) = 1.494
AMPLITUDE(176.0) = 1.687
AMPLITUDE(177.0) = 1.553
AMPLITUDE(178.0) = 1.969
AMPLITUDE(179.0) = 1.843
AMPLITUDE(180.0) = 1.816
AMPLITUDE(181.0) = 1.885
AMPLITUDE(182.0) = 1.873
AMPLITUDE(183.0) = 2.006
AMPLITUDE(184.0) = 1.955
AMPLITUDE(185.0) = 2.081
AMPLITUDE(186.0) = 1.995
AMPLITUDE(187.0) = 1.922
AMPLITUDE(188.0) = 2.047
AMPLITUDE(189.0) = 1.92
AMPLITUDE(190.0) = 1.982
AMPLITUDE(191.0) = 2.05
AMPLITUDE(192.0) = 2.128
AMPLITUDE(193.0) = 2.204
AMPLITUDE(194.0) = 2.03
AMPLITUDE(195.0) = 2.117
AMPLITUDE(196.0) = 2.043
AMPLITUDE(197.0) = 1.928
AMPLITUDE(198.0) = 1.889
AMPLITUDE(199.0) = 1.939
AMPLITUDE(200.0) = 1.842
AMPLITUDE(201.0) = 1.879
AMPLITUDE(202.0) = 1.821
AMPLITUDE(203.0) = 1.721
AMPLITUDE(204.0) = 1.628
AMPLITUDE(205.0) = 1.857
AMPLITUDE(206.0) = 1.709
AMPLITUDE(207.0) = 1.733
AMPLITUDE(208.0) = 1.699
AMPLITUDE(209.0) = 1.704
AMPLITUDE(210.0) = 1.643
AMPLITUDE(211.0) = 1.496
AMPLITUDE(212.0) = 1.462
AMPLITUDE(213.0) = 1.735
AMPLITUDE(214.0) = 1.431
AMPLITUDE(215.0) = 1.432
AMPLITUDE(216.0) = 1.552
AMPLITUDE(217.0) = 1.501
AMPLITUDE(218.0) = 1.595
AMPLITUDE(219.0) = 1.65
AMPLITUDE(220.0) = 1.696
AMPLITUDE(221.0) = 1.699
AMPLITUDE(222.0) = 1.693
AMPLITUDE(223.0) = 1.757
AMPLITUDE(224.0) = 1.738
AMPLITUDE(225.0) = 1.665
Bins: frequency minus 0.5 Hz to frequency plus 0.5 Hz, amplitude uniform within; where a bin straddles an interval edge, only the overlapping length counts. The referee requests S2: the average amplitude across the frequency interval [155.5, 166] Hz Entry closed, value 2.22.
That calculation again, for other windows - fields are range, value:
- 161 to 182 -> 1.91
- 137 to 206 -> 2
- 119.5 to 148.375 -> 1.78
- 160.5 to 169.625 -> 2.14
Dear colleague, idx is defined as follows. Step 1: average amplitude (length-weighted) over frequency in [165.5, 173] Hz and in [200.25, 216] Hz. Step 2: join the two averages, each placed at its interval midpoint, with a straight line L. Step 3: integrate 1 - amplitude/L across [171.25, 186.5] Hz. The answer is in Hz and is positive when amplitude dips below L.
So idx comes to 0.8 Hz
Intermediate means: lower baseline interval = 1.97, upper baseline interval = 1.66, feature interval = 1.8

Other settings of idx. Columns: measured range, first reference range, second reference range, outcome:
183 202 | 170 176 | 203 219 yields -4.1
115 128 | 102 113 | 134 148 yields 3.3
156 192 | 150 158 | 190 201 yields 2.3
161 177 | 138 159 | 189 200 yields 1.2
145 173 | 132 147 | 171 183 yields -4.0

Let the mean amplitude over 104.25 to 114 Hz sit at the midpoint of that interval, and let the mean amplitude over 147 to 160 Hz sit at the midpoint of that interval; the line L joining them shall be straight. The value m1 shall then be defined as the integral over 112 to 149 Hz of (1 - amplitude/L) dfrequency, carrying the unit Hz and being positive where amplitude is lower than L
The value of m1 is 2.46 Hz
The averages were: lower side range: 1.22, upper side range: 2.19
